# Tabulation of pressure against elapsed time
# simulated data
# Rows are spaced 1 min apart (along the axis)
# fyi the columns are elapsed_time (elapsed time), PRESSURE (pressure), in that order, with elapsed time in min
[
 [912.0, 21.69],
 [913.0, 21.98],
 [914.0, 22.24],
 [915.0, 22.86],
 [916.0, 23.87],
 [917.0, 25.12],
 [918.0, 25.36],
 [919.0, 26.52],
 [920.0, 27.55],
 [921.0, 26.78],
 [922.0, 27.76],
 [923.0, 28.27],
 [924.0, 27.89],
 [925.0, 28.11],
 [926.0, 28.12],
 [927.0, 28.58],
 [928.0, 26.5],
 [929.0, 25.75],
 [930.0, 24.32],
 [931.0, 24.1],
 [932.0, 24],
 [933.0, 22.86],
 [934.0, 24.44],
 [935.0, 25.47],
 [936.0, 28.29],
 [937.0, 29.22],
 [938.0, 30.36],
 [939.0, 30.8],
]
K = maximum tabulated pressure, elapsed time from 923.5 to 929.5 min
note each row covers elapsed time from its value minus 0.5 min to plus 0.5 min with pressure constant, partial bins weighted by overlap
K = 28.58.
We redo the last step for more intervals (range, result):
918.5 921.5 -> 27.55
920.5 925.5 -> 28.27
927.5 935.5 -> 26.5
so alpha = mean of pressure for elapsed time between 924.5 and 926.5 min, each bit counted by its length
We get 28.1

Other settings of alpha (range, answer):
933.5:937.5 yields 26.9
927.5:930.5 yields 25.5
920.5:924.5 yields 27.7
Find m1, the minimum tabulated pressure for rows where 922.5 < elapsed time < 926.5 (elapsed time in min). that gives 27.89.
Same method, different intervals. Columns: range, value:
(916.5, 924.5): 25.12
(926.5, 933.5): 22.86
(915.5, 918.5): 23.87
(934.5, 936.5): 25.47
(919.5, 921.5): 26.78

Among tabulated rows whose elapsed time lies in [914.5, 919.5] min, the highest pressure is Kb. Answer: 26.52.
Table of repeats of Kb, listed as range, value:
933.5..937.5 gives 29.22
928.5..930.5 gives 25.75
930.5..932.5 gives 24.1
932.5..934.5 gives 24.44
